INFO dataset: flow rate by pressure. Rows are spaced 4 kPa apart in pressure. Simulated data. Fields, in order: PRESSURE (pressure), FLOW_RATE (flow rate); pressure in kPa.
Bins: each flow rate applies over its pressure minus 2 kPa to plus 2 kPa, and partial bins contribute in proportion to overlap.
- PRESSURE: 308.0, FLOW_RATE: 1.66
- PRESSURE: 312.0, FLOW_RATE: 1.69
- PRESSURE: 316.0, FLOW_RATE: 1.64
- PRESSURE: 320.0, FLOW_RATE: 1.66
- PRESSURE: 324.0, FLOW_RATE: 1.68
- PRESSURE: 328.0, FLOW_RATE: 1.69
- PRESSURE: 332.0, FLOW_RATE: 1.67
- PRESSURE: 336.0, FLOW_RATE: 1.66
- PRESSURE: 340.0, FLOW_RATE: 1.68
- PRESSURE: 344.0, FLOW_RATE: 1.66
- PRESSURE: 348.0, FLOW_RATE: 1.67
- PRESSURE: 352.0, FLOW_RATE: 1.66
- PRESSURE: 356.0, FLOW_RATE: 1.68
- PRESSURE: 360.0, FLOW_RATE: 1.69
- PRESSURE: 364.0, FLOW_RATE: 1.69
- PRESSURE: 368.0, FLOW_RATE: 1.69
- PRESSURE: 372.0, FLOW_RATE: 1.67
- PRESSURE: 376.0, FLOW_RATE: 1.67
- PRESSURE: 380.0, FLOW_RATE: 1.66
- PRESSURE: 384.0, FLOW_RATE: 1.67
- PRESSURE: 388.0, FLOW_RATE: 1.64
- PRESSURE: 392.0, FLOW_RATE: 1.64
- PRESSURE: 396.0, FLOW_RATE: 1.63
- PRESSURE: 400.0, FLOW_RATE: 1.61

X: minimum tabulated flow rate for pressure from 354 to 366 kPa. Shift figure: 1.68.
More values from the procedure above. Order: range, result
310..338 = 1.64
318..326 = 1.66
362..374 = 1.67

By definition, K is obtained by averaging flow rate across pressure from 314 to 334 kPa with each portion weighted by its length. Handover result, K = 1.67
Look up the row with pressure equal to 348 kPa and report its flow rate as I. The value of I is 1.67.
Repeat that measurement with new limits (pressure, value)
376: 1.67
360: 1.69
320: 1.66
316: 1.64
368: 1.69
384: 1.67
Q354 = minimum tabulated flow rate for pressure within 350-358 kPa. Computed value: 1.66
